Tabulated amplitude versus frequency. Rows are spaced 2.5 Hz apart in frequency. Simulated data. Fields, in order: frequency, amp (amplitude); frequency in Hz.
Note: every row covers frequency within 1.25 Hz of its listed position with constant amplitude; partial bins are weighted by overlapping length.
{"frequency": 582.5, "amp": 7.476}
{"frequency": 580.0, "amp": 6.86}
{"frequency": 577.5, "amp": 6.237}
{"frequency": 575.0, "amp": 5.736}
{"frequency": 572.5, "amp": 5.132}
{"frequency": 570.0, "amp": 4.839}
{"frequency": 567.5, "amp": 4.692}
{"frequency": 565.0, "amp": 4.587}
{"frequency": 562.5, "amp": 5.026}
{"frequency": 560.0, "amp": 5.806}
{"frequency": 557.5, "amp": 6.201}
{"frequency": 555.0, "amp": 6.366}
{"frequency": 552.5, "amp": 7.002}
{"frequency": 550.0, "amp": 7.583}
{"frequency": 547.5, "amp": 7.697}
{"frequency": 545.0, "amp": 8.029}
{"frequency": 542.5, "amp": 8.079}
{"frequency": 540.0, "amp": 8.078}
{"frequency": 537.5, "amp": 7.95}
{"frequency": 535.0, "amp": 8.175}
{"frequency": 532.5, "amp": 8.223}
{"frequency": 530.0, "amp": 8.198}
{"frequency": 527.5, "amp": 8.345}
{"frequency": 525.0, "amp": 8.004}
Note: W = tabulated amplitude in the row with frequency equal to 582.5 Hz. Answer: 7.476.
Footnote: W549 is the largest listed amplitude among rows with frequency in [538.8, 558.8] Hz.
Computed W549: 8.079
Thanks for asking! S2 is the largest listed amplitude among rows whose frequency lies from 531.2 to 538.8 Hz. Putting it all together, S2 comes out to 8.223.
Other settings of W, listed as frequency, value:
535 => 8.175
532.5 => 8.223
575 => 5.736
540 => 8.078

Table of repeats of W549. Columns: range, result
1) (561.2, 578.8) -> 6.237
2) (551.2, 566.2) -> 7.002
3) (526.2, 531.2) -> 8.345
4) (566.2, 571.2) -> 4.839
